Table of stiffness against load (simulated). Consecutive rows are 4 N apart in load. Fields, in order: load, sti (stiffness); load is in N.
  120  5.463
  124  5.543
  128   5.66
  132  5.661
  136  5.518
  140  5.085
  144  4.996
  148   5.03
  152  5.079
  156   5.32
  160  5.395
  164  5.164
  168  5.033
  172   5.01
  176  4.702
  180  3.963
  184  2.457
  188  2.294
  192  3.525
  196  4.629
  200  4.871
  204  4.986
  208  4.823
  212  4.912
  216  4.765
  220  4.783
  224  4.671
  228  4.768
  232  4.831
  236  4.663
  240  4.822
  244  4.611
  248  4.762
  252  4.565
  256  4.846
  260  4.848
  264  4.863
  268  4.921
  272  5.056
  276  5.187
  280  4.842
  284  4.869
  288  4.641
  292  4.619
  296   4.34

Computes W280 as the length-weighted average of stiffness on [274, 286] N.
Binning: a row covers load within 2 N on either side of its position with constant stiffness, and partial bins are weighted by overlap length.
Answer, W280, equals 4.97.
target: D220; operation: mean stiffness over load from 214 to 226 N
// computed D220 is 4.74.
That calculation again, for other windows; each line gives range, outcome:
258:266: 4.86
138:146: 5.04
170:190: 3.69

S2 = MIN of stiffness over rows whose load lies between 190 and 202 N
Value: 3.525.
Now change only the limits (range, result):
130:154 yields 4.996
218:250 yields 4.611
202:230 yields 4.671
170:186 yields 2.457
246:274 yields 4.565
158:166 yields 5.164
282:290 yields 4.641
